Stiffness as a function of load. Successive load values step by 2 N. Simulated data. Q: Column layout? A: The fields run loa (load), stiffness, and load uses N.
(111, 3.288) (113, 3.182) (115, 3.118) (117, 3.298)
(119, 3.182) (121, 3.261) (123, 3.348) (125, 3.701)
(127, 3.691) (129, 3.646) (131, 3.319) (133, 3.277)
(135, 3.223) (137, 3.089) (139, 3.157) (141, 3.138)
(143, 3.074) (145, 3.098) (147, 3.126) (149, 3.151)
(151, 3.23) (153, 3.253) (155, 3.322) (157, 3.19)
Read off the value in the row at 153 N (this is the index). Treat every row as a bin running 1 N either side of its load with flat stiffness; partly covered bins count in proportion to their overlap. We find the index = 3.253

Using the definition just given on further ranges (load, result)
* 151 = 3.23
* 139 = 3.157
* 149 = 3.151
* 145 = 3.098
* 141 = 3.138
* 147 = 3.126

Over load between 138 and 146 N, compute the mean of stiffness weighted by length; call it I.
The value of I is 3.12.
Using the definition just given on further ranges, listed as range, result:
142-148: 3.1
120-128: 3.5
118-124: 3.26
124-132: 3.59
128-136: 3.37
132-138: 3.2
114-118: 3.21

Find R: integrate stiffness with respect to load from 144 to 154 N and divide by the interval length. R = 3.17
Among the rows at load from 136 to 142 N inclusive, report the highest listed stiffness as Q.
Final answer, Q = 3.157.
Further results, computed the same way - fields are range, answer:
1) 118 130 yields 3.701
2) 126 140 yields 3.691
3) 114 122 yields 3.298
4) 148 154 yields 3.253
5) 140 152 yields 3.23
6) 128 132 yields 3.646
